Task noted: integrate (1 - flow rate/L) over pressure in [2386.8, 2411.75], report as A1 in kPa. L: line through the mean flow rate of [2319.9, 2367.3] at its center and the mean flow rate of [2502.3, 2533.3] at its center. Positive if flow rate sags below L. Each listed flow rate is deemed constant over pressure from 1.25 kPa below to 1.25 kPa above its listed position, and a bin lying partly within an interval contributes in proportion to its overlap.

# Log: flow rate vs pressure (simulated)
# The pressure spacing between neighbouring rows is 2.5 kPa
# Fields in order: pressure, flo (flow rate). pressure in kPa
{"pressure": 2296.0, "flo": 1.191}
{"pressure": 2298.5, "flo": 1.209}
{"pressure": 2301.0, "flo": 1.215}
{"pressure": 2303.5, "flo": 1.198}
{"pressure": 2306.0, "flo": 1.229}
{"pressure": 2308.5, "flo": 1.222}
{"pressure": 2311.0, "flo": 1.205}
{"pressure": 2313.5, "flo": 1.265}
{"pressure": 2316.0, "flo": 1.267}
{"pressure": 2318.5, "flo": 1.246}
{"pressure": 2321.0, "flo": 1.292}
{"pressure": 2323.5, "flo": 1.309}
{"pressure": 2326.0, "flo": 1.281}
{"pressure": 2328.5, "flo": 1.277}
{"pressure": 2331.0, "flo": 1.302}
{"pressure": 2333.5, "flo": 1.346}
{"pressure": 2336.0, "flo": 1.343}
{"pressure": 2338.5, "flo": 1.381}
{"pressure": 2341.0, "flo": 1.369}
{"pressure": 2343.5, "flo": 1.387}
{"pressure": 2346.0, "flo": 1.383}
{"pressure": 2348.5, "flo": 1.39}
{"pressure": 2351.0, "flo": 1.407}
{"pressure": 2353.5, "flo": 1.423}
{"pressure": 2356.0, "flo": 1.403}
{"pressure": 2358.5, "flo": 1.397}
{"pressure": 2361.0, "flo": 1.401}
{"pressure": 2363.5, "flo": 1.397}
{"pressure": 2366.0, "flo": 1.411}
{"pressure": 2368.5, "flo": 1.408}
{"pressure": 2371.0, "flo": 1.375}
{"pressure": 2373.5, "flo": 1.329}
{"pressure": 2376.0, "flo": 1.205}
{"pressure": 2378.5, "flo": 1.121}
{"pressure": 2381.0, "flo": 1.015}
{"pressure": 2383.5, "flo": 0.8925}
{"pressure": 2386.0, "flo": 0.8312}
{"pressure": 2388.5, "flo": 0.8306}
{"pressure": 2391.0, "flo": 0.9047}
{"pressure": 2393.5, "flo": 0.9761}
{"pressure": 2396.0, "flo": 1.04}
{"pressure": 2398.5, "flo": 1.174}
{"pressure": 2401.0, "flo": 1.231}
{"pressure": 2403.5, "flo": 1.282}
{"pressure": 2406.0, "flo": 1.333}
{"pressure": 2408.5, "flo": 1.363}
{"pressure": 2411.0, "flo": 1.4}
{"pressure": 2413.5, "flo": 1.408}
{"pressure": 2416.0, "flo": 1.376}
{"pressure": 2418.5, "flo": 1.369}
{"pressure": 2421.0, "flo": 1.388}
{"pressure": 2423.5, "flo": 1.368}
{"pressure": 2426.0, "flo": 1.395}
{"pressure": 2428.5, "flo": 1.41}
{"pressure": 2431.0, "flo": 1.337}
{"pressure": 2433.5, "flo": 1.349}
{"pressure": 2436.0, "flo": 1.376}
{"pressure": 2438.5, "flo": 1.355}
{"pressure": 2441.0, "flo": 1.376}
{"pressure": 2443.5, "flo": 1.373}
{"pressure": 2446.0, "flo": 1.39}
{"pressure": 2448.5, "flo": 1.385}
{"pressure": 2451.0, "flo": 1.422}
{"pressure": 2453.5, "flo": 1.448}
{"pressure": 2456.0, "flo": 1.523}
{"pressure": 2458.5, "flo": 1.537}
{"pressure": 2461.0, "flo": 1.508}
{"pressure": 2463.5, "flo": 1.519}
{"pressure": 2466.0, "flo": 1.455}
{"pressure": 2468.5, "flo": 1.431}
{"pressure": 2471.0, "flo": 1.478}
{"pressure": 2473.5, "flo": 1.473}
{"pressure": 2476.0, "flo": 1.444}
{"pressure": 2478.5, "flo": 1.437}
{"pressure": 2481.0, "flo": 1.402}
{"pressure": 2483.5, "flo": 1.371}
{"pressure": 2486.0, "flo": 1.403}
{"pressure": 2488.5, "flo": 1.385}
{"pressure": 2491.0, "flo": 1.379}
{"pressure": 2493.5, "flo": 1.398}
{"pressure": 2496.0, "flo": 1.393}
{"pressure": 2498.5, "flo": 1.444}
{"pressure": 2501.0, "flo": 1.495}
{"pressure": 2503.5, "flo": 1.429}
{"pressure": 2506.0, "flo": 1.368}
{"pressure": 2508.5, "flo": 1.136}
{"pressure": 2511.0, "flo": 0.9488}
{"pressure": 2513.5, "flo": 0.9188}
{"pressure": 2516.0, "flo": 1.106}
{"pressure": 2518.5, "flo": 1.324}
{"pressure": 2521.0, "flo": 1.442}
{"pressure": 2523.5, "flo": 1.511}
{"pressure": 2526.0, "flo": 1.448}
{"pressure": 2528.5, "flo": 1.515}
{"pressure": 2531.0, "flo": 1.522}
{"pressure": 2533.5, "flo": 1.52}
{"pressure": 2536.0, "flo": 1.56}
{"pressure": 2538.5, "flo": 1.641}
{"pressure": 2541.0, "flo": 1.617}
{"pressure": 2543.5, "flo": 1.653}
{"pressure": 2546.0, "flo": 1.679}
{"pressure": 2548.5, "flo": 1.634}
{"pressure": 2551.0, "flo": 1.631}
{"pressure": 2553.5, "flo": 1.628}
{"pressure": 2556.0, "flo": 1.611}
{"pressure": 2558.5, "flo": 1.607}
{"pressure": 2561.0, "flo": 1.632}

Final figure 3.8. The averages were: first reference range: 1.36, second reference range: 1.31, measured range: 1.14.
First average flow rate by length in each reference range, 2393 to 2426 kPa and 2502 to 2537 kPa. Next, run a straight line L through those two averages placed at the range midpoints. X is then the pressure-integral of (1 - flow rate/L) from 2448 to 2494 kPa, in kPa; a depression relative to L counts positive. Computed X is -4.3 kPa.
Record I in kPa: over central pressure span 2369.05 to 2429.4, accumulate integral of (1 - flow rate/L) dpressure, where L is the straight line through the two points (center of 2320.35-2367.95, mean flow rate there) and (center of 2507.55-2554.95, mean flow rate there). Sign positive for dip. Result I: 7.8 kPa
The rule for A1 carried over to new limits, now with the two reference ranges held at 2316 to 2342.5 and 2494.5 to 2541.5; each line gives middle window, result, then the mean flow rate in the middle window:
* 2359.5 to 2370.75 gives -0.6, 1.4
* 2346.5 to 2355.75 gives -0.6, 1.4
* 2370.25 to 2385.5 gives 2.3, 1.13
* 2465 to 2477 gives -0.8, 1.46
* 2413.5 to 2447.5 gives -0.6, 1.38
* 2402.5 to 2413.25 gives -0.1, 1.35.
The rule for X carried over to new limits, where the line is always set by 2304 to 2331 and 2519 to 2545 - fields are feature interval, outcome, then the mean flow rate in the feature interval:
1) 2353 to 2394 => 4.1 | 1.2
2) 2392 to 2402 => 2.0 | 1.1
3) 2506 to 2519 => 3.5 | 1.1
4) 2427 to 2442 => 0.5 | 1.37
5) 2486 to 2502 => 0.8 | 1.41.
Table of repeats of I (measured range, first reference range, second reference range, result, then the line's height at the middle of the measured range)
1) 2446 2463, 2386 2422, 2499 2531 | -2.9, 1.26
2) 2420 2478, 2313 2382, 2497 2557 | -1.1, 1.4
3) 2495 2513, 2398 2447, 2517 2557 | 2.4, 1.5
